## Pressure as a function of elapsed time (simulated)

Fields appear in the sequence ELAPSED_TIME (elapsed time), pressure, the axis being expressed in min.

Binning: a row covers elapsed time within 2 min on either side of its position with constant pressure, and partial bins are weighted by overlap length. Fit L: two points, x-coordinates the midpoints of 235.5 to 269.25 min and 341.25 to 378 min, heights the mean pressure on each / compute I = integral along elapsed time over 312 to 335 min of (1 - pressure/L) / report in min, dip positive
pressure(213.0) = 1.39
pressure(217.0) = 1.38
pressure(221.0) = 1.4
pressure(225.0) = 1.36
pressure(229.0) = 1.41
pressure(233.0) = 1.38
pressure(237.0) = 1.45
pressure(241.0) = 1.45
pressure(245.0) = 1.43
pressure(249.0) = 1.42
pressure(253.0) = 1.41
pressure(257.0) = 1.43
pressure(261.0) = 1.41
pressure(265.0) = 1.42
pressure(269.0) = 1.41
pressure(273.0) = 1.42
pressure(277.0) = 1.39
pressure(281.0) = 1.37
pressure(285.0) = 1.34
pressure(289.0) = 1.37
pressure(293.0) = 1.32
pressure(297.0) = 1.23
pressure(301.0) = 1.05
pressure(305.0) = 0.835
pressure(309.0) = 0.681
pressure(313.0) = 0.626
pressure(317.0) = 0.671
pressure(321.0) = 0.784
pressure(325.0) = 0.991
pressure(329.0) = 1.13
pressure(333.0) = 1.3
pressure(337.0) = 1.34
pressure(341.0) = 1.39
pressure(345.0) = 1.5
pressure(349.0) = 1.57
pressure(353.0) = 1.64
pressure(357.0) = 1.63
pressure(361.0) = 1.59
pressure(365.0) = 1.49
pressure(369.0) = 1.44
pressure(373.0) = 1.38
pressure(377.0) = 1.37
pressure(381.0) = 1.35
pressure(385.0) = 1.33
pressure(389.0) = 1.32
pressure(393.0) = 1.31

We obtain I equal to 8.6 min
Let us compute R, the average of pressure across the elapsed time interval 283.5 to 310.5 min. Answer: 1.12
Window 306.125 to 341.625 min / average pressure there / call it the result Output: 0.971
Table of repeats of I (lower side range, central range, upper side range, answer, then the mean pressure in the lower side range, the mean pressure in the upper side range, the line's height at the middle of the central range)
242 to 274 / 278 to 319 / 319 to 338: 6.2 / 1.42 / 1.1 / 1.23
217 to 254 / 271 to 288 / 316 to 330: -3.4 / 1.41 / 0.893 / 1.15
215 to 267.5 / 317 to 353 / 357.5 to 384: 4.9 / 1.41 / 1.44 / 1.43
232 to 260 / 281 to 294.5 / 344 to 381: 1.0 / 1.43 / 1.5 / 1.45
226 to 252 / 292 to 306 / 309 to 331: -1.8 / 1.42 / 0.826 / 0.98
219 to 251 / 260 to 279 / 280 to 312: -2.4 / 1.41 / 1.13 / 1.25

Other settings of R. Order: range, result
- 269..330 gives 1.09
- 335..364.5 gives 1.52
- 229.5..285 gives 1.41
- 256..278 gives 1.41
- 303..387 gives 1.24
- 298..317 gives 0.807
